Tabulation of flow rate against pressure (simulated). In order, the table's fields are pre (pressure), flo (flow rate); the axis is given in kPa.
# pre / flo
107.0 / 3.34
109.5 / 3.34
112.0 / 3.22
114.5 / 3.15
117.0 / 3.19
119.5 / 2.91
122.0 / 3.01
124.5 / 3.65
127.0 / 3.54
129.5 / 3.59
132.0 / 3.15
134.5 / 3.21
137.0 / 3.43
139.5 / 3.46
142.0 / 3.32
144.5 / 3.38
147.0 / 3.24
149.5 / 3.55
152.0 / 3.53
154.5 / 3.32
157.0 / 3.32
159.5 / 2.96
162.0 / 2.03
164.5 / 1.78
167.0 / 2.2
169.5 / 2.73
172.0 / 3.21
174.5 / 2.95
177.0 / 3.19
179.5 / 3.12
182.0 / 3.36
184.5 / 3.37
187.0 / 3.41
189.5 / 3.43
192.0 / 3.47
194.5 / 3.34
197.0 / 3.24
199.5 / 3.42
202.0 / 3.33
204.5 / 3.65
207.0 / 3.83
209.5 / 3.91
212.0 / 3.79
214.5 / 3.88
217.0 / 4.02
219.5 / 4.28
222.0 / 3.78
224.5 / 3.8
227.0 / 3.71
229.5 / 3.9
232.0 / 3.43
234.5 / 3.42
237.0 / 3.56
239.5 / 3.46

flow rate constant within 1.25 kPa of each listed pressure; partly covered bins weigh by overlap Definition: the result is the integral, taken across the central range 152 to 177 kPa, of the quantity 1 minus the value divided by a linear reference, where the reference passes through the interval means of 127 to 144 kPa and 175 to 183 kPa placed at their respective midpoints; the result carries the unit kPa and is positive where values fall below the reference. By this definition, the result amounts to 3.6 kPa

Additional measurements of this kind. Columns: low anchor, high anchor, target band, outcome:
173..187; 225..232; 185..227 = -1.9 kPa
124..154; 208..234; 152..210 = 7.7 kPa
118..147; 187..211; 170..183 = 1.2 kPa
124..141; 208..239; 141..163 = 1.9 kPa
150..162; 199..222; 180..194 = 0.6 kPa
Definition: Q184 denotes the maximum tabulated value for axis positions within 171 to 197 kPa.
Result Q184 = 3.47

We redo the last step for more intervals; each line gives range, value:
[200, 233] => 4.28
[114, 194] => 3.65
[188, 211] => 3.91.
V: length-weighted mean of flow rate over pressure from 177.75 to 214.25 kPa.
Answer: 3.48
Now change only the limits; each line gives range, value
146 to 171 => 2.87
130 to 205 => 3.17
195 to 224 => 3.73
